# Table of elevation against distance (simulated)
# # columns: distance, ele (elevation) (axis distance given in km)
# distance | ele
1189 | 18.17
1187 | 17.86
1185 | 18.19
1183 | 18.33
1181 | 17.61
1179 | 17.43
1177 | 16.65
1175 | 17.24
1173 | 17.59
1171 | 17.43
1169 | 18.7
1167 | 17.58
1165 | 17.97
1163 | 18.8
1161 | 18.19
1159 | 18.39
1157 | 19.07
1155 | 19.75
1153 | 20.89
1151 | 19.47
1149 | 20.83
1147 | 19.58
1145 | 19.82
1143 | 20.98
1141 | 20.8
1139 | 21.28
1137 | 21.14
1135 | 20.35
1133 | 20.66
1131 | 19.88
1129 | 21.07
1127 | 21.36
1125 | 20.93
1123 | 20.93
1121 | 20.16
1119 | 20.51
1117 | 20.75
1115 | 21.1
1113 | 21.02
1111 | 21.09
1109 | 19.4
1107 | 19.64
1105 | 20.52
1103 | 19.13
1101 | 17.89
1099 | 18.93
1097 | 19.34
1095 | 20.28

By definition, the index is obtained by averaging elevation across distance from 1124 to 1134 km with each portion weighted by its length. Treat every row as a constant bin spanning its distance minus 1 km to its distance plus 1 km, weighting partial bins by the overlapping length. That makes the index 20.8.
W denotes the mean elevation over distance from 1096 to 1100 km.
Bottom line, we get 19.1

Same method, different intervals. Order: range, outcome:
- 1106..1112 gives 20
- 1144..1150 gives 20.1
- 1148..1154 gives 20.4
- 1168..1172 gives 18.1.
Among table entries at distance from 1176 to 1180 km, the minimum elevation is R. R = 16.65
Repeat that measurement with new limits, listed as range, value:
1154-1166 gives 17.97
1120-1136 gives 19.88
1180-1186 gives 17.61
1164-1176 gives 17.24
